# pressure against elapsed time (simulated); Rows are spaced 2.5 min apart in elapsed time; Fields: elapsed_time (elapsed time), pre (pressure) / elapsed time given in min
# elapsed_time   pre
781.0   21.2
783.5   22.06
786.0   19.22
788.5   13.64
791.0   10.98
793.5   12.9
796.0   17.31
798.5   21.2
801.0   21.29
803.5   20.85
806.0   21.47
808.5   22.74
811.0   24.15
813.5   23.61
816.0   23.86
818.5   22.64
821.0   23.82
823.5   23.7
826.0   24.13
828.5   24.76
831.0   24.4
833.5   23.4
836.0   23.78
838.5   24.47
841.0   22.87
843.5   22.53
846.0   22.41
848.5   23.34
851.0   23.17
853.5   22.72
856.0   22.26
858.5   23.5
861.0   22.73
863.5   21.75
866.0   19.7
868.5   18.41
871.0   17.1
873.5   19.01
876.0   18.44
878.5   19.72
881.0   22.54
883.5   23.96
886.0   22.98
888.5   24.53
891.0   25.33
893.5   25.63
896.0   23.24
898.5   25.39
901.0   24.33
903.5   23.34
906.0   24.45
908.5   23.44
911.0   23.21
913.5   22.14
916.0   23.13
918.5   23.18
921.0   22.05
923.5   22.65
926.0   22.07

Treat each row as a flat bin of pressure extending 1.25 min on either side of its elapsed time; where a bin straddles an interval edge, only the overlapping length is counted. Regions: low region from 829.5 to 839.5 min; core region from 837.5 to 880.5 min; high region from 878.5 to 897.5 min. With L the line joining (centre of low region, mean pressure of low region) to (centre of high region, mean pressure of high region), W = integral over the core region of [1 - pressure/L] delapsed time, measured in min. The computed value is 4.5 min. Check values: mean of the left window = 24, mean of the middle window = 21.4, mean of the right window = 23.8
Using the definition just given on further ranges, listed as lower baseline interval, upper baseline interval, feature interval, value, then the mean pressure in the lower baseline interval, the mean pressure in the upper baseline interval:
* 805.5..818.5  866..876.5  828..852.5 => -2.99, 23.2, 18.4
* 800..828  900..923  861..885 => 3.00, 23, 23.2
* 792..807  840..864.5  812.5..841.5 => -3.99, 19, 22.7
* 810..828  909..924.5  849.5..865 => 0.47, 23.7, 22.8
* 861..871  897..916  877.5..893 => -1.14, 19.9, 23.7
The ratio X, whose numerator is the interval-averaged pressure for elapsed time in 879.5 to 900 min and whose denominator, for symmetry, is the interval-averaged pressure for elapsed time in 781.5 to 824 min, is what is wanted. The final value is 1.2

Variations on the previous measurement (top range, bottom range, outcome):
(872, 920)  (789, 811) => 1.23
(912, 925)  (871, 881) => 1.18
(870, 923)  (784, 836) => 1.08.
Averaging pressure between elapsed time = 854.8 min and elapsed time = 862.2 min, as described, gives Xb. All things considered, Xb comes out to 22.8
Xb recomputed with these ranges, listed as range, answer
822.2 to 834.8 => 24.1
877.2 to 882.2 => 21.1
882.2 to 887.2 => 23.5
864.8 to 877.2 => 18.5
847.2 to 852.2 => 23.2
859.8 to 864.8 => 22.2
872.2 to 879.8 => 19.1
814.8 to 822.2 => 23.4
